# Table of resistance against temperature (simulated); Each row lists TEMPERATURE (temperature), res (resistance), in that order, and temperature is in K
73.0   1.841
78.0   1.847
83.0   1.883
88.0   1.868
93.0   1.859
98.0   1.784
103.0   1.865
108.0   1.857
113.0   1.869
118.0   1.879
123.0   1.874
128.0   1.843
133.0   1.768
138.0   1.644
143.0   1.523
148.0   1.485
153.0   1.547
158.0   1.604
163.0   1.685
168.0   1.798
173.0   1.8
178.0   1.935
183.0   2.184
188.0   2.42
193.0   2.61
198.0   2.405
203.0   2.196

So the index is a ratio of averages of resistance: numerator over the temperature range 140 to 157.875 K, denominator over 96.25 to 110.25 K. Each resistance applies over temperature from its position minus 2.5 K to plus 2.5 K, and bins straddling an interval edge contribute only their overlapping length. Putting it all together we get 0.83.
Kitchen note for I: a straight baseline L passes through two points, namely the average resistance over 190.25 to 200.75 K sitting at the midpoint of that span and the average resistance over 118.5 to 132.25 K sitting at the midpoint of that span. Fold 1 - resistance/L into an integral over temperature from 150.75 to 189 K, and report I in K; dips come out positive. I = 7.05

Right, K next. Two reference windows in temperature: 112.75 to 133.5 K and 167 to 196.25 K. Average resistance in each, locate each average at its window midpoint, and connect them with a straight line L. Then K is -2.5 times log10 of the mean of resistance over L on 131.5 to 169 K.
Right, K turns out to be 0.22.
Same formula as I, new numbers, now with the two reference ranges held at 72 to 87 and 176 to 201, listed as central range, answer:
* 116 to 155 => 7.4 K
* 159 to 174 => 3.3 K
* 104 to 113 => 0.5 K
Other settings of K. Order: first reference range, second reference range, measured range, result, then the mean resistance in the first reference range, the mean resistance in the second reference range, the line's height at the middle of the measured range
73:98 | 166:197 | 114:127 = 0.05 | 1.85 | 2.14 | 1.96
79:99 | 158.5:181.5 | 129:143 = 0.08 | 1.85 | 1.8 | 1.82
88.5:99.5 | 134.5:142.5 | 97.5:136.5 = -0.07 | 1.83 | 1.63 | 1.73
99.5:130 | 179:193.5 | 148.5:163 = 0.32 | 1.86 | 2.33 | 2.13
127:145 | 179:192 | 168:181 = 0.16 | 1.69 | 2.3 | 2.16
